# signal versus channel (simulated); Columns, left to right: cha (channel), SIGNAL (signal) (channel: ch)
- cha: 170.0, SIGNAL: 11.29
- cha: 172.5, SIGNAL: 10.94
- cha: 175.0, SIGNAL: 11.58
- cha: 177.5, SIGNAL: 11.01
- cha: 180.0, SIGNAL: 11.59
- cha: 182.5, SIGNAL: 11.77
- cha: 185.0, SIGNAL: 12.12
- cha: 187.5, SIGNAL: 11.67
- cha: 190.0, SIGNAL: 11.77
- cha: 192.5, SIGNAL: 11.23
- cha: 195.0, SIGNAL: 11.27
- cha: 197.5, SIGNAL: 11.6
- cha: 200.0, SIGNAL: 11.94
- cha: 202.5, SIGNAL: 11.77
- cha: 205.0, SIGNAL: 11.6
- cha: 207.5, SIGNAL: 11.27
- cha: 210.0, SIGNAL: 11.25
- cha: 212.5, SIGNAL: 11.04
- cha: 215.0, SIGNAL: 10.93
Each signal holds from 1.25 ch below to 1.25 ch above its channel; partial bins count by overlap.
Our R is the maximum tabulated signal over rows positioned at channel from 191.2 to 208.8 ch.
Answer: 11.94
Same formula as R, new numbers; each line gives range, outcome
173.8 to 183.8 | 11.77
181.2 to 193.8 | 12.12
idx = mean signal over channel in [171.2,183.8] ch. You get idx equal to 11.4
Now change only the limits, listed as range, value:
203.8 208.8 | 11.4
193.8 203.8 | 11.6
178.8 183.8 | 11.7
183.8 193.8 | 11.7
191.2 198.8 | 11.4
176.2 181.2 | 11.3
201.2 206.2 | 11.7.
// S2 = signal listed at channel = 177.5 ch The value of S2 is 11.01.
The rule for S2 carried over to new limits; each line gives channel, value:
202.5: 11.77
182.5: 11.77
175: 11.58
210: 11.25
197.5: 11.6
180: 11.59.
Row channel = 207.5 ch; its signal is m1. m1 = 11.27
